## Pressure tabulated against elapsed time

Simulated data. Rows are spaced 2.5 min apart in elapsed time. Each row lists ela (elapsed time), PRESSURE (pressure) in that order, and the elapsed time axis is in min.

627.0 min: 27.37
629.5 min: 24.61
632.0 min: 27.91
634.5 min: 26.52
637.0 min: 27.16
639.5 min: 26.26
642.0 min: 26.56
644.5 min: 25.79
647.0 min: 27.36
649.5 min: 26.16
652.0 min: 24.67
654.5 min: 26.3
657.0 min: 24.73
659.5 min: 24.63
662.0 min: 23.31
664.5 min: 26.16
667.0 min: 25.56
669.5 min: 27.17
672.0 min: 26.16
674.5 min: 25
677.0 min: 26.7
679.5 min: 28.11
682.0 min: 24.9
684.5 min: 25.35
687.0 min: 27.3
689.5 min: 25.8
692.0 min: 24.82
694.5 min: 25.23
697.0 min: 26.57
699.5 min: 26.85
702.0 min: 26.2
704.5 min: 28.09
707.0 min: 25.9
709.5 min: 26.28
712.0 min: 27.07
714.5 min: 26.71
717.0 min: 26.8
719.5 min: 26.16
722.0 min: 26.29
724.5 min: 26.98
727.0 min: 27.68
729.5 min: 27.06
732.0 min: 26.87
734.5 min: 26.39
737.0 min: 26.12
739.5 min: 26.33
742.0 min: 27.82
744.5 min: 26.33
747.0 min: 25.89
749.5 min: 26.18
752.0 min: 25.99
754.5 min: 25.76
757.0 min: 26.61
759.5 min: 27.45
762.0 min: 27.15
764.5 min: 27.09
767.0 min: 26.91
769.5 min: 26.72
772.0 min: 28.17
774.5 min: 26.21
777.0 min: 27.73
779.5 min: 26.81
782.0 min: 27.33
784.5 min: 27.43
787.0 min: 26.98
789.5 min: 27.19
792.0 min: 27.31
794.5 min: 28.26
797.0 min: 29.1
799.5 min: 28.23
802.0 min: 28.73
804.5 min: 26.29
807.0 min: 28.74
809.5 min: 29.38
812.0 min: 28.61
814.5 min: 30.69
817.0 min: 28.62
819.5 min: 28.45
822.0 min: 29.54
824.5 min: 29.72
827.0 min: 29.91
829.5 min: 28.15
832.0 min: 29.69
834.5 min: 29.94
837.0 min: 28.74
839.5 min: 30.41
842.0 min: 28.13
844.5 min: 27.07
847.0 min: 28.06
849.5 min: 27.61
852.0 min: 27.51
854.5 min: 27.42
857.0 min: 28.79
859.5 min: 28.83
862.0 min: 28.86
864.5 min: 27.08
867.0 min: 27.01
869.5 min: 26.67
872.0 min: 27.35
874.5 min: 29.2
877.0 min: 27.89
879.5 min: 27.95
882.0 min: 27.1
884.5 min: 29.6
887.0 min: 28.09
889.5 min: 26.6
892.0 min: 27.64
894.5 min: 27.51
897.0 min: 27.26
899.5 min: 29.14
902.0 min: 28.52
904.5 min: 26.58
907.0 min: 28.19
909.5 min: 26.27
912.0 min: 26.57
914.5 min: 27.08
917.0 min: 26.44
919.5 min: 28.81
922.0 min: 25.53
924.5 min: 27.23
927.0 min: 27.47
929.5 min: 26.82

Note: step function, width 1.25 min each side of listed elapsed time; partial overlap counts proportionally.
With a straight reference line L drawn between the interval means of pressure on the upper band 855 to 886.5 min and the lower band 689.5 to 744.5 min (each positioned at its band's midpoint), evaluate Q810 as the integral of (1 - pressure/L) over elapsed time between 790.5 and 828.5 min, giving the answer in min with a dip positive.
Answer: -1.83 min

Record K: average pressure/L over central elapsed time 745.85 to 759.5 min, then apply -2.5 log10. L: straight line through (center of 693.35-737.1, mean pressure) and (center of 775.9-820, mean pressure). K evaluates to 0.04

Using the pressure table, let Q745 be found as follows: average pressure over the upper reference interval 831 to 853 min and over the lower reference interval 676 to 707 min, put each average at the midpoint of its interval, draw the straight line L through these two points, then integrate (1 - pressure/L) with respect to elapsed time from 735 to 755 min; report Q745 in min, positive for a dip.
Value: 0.6 min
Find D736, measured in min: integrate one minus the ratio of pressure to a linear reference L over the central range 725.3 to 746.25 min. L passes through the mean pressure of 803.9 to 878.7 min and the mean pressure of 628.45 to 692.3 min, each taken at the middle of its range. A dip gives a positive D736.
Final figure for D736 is 0.2 min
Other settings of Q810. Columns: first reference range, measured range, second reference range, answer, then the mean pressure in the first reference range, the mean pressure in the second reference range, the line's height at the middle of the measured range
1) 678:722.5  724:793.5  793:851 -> 1.6 min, 26.4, 28.8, 27.5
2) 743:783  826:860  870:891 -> -1.3 min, 26.8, 27.9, 27.6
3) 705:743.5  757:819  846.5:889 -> -1.2 min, 26.7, 27.9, 27.3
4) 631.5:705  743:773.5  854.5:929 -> 0.0 min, 26.1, 27.6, 26.7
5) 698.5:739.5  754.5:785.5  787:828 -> 0.8 min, 26.7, 28.6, 27.8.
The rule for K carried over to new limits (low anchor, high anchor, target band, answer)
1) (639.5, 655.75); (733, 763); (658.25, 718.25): 0.01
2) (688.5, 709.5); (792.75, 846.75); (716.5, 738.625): 0.01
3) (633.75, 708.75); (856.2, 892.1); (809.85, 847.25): -0.06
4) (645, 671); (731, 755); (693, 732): -0.02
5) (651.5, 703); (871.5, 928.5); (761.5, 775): -0.02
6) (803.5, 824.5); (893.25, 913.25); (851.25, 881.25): 0.01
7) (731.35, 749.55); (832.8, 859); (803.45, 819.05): -0.04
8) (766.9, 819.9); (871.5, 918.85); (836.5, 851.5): -0.02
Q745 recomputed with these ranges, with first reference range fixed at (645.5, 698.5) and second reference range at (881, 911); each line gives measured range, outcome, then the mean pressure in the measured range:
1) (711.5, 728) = -0.4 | 26.8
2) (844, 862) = -0.4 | 28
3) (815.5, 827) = -0.9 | 29.2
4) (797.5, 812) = -0.8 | 28.3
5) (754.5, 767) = -0.2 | 26.9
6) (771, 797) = -0.6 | 27.4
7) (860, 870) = 0.0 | 27.6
